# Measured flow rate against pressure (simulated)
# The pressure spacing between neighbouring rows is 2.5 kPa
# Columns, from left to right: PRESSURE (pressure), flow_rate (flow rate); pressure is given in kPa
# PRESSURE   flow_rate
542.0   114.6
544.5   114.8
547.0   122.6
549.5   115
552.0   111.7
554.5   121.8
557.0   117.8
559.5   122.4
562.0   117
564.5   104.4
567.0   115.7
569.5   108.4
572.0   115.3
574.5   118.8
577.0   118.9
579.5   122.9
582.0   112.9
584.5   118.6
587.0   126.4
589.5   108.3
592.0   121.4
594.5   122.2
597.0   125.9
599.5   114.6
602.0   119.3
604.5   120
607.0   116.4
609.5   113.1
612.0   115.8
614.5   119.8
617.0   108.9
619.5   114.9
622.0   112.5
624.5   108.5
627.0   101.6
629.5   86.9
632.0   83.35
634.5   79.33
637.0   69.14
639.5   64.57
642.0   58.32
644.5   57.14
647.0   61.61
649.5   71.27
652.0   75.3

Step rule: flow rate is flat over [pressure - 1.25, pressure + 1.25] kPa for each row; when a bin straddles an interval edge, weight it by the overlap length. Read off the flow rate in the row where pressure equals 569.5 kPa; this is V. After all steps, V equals 108.4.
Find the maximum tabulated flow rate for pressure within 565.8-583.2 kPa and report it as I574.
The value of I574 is 122.9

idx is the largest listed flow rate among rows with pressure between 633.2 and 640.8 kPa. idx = 79.33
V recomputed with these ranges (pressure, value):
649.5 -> 71.27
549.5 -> 115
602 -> 119.3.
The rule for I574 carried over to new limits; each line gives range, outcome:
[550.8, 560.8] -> 122.4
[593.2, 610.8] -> 125.9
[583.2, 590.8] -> 126.4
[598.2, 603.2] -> 119.3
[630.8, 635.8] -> 83.35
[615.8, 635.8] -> 114.9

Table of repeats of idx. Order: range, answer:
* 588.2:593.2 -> 121.4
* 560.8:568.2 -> 117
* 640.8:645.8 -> 58.32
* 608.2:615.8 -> 119.8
